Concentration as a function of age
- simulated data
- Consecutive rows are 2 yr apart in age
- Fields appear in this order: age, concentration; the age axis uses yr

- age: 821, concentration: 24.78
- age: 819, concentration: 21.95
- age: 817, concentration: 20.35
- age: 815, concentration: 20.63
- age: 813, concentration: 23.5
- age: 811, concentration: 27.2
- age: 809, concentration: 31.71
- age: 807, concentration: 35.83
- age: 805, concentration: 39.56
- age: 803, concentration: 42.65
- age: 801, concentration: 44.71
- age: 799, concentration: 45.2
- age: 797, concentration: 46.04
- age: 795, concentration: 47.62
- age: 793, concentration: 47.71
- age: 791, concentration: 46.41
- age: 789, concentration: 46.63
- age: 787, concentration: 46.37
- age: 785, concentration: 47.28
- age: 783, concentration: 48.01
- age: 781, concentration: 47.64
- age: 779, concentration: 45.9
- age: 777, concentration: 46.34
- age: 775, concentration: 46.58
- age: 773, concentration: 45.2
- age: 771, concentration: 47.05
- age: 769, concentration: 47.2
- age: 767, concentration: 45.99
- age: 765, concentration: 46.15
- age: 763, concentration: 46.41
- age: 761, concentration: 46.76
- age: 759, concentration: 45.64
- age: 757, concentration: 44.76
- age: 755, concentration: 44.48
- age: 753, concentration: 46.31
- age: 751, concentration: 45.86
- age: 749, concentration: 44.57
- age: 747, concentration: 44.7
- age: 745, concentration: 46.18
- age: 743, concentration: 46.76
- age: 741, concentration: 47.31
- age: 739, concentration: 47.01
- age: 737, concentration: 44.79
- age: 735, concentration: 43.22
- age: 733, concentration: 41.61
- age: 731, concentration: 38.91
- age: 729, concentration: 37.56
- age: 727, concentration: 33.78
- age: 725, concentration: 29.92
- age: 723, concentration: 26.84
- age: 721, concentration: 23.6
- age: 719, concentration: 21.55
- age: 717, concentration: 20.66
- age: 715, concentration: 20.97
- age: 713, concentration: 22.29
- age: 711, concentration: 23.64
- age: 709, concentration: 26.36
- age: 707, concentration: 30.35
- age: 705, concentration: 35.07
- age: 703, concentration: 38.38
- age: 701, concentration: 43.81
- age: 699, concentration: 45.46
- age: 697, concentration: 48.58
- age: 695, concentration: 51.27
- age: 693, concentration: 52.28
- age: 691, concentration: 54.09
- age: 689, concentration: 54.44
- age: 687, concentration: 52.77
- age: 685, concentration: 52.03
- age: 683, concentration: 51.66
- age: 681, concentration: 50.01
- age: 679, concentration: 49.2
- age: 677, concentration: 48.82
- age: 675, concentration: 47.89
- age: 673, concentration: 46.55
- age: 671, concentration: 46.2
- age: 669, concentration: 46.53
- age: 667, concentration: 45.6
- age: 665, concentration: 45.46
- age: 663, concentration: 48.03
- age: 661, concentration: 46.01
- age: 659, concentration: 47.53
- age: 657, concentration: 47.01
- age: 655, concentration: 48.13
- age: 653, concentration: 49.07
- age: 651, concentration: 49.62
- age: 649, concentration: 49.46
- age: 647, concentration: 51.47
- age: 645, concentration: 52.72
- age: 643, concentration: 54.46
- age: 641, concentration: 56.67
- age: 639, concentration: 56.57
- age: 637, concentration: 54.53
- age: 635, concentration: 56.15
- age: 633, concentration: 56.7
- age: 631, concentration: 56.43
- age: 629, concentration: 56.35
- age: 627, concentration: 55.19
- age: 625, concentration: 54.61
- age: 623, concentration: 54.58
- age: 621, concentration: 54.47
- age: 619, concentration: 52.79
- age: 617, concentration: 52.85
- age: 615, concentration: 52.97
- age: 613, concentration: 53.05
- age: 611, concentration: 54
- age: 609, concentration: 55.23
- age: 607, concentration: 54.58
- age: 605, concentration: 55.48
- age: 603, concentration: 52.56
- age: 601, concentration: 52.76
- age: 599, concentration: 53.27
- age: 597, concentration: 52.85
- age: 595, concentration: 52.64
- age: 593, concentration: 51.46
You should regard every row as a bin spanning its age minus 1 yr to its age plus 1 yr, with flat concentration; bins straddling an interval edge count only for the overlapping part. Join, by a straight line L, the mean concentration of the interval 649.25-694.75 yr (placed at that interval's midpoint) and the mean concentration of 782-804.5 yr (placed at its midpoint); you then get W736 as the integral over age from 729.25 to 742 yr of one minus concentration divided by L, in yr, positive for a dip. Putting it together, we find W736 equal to 1.1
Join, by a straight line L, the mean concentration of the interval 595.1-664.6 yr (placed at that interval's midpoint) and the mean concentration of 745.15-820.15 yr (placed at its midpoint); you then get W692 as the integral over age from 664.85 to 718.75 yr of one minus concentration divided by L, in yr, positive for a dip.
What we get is 7.1 yr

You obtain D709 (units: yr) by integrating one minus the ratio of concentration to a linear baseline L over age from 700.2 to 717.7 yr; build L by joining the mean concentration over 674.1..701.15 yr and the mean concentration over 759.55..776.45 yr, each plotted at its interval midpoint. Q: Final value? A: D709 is 7.2 yr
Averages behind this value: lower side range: 50.4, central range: 29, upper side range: 46.4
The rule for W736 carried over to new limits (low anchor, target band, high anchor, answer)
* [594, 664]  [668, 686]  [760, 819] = 0.3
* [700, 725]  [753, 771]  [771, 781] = -1.6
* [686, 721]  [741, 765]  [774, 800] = -1.6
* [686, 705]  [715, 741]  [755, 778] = 7.2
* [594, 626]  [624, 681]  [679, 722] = -4.7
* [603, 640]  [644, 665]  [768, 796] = 1.7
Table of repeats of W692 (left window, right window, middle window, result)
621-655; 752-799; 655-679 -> 2.4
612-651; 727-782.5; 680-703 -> -0.1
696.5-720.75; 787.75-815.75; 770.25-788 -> -4.6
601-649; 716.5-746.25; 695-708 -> 0.3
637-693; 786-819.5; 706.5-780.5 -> 5.3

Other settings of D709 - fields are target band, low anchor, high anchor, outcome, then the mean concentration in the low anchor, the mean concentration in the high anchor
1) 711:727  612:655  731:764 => 7.8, 53.7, 45.2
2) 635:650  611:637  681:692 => 0.1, 54.6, 52.7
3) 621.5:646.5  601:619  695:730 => -3.5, 53.7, 31.7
